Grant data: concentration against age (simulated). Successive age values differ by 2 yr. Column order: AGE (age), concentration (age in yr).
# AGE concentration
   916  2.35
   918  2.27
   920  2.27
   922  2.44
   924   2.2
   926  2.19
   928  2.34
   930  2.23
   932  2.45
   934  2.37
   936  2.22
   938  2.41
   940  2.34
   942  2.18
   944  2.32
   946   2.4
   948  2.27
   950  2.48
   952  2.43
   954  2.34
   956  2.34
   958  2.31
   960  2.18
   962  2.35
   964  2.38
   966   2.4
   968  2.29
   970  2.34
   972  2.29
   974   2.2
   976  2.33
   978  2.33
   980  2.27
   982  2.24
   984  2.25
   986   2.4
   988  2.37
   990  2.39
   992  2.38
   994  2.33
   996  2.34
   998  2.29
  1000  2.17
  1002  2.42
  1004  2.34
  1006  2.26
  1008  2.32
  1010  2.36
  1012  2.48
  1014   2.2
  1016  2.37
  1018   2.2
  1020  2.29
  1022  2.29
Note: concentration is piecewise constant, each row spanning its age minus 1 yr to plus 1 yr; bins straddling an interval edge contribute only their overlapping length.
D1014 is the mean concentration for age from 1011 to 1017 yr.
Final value 2.35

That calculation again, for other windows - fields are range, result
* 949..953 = 2.46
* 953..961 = 2.29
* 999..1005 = 2.31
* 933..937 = 2.29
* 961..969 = 2.35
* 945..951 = 2.38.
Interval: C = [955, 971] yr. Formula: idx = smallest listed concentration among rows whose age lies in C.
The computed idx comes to 2.18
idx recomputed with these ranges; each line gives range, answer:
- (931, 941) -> 2.22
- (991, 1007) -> 2.17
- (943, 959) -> 2.27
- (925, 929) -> 2.19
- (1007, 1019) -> 2.2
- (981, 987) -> 2.24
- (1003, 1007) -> 2.26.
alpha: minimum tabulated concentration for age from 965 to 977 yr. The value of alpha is 2.2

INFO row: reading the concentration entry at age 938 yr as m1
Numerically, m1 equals 2.41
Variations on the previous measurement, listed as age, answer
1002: 2.42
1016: 2.37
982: 2.24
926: 2.19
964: 2.38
